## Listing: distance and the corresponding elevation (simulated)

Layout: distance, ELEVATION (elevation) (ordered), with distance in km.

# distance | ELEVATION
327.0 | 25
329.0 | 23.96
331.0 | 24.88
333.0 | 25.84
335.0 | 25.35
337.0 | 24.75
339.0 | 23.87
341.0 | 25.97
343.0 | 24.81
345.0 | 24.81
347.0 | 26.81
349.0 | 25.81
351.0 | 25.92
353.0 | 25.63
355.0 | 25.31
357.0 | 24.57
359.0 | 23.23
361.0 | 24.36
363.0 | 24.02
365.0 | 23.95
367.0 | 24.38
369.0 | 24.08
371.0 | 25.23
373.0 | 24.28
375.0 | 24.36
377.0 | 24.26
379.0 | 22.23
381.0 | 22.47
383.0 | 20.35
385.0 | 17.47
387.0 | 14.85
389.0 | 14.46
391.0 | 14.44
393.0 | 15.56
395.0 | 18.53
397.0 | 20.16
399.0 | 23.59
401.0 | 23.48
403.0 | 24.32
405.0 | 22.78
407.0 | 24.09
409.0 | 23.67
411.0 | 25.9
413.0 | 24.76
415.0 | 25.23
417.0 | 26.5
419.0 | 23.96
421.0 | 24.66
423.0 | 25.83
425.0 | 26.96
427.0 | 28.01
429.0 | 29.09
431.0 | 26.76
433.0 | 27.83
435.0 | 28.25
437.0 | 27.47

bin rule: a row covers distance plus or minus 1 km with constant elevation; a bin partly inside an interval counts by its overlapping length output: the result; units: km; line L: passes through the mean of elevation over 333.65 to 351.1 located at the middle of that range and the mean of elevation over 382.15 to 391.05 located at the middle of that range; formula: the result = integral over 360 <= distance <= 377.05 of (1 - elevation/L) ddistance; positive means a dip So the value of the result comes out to -3.7 km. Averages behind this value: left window 25.3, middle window 24.3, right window 16.4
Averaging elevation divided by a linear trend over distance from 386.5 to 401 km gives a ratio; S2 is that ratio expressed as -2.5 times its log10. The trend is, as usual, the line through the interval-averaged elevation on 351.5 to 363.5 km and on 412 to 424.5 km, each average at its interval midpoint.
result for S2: 0.36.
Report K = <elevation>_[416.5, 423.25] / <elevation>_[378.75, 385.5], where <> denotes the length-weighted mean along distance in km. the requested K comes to 1.2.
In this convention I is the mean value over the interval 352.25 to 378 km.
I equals 24.4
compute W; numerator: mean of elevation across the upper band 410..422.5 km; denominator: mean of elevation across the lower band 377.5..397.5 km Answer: 1.39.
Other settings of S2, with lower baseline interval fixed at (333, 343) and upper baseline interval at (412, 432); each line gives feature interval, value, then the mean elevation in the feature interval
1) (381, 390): 0.42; 17.4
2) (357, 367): 0.06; 24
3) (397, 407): 0.12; 23.3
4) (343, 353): -0.02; 25.7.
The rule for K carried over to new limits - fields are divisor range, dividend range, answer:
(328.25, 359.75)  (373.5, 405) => 0.80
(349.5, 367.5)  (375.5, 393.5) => 0.76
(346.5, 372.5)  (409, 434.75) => 1.06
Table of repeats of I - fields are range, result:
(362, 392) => 21.4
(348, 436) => 23.5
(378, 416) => 21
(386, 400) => 17.4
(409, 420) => 25.1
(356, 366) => 24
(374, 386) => 21.9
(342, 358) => 25.5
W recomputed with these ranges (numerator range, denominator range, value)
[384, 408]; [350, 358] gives 0.77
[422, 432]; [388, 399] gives 1.58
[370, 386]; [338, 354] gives 0.89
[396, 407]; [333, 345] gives 0.92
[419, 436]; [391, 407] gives 1.29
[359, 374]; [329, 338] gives 0.97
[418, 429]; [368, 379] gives 1.08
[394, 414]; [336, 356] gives 0.91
